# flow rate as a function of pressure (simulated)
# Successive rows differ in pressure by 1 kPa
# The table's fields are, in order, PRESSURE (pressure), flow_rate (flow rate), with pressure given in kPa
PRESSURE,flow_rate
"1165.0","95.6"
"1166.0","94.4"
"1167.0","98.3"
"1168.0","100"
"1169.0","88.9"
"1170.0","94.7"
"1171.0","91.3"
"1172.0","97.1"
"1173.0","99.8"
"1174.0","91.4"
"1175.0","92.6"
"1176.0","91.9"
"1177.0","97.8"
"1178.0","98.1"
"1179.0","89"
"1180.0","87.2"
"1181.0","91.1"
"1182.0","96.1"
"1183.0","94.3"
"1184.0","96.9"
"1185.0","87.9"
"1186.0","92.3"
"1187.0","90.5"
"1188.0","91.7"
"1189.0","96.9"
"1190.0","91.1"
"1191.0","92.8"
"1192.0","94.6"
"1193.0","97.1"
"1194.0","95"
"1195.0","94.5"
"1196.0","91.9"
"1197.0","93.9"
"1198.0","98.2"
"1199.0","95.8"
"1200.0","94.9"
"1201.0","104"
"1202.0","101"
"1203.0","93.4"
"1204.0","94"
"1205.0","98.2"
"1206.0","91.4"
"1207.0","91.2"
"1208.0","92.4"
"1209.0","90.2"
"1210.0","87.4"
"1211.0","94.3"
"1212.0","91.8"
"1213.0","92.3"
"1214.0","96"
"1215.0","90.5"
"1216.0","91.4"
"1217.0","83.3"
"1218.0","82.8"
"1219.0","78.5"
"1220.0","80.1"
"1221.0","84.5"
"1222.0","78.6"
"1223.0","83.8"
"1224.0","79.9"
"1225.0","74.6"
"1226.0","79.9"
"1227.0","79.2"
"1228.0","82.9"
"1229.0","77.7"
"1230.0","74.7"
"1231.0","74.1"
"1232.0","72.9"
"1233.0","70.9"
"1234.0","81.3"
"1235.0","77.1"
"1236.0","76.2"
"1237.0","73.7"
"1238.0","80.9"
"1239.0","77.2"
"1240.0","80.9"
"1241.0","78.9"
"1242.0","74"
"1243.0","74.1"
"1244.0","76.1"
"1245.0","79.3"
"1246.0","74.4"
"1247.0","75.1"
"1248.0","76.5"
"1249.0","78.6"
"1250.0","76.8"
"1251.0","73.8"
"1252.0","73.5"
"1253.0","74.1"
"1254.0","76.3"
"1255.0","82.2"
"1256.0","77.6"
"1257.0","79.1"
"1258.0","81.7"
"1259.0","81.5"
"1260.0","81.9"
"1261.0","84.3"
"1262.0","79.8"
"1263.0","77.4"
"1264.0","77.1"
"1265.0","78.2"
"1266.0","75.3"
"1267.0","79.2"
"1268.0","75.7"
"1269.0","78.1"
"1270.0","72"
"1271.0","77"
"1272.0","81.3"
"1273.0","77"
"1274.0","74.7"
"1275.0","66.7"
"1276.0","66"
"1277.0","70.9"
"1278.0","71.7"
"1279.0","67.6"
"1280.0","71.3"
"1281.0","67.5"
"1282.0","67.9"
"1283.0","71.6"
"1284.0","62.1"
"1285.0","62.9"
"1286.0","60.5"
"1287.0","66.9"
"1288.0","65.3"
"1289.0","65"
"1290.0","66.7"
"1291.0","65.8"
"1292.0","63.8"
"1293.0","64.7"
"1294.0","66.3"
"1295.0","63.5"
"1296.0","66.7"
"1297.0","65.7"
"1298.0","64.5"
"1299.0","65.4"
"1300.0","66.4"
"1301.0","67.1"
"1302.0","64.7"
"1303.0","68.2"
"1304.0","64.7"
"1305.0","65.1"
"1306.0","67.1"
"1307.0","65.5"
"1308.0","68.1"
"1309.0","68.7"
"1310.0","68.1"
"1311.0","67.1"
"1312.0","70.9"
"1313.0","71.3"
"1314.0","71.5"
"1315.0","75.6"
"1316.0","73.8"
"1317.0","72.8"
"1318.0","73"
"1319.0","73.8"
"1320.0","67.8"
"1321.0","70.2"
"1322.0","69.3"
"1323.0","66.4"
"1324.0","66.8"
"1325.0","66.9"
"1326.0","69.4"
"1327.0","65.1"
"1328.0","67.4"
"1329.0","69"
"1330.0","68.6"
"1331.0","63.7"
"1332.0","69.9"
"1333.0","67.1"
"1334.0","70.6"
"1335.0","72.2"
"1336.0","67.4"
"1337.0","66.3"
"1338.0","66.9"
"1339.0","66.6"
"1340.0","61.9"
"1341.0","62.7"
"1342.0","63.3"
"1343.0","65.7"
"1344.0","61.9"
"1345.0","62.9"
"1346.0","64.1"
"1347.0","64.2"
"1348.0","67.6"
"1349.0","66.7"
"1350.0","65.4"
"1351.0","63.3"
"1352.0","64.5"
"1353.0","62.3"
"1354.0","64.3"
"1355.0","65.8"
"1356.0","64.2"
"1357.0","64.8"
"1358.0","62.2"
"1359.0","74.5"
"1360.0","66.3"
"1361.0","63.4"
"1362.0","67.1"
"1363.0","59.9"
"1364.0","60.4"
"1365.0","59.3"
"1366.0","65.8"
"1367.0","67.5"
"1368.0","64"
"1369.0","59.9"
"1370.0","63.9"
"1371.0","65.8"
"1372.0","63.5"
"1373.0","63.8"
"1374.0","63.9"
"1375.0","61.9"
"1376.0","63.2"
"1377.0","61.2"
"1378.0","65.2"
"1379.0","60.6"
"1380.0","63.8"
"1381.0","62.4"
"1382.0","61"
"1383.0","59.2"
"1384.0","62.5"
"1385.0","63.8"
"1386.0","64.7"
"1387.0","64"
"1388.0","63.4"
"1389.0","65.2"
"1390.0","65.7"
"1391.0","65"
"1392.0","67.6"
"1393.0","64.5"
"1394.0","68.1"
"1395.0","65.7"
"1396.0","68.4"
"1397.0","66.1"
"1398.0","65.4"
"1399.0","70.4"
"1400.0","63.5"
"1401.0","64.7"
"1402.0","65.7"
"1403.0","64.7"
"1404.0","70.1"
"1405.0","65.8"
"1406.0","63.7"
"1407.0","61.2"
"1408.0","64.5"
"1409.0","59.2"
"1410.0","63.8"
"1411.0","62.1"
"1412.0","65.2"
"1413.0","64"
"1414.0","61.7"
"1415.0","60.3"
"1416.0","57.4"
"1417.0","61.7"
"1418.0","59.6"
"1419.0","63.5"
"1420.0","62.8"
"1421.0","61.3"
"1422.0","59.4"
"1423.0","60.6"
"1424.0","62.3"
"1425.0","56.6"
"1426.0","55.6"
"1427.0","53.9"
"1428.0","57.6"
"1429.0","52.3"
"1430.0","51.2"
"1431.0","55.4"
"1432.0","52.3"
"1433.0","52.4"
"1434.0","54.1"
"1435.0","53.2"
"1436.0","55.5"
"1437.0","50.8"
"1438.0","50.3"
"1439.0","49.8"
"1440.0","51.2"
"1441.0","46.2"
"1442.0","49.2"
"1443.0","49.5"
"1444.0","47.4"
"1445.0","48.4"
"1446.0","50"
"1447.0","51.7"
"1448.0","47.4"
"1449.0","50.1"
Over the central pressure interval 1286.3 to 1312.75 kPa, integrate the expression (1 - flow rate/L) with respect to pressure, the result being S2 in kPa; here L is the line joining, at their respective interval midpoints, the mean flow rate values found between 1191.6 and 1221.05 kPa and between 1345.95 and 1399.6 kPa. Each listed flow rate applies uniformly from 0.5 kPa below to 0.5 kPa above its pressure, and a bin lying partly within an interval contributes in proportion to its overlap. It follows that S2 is 3.6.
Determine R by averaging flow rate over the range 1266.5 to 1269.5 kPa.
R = 77.7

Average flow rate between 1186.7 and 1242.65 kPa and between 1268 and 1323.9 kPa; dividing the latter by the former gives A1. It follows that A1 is 0.8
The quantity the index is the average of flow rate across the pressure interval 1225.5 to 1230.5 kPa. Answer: 78.9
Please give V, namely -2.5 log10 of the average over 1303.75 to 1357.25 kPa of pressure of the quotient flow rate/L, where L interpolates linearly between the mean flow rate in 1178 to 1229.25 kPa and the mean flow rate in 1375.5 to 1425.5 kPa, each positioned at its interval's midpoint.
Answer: 0.09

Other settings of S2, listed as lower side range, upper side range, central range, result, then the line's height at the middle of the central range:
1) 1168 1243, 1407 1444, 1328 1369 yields 1.5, 67.8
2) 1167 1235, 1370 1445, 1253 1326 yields 6.1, 77.2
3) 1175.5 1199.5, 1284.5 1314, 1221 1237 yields 1.1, 83.4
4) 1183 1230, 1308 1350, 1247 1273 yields 0.8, 80.3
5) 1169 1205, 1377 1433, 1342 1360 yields 1.3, 70.1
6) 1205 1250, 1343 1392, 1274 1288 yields 1.4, 74.8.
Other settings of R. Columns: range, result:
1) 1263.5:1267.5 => 77.4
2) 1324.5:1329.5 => 67.6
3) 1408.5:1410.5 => 61.5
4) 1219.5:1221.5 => 82.3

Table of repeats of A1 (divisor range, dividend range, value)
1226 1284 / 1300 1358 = 0.88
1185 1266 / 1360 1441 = 0.73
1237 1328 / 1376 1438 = 0.86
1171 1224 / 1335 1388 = 0.70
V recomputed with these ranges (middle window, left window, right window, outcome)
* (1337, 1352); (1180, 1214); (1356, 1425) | 0.101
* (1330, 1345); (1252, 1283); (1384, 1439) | 0.040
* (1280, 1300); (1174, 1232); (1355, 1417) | 0.182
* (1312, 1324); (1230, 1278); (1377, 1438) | -0.014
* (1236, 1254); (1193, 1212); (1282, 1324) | 0.092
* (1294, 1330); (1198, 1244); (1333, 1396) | 0.056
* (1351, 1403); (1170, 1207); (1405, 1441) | 0.010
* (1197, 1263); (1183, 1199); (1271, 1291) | 0.001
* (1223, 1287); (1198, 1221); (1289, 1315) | 0.054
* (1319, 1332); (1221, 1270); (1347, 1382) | 0.010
